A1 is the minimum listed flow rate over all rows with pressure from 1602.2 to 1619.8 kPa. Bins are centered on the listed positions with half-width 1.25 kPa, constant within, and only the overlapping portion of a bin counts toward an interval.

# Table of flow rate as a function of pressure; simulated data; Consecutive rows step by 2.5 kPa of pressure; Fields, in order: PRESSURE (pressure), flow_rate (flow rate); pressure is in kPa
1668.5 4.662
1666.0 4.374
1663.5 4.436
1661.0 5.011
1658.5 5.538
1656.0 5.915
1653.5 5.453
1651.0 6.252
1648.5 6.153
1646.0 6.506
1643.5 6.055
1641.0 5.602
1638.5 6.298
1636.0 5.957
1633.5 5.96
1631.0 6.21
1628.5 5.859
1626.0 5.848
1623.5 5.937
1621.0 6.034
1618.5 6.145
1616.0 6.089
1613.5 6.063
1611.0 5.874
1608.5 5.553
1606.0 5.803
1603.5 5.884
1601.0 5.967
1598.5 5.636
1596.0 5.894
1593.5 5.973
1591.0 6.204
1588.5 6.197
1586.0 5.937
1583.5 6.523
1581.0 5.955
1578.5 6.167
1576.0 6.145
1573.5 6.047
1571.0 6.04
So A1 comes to 5.553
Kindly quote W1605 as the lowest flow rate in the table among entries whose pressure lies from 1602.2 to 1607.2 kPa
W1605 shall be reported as 5.803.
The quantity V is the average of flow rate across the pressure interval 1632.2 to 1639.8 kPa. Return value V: 6.07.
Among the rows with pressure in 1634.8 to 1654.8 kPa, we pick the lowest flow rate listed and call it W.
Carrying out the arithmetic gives 5.453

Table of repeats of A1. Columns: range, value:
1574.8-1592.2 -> 5.937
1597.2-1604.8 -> 5.636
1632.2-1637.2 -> 5.957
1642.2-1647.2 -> 6.055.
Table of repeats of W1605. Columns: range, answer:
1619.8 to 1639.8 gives 5.848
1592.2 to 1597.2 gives 5.894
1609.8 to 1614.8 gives 5.874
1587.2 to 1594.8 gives 5.973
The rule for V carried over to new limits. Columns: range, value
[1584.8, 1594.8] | 6.08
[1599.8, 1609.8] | 5.8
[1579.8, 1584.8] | 6.24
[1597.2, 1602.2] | 5.8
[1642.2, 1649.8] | 6.23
